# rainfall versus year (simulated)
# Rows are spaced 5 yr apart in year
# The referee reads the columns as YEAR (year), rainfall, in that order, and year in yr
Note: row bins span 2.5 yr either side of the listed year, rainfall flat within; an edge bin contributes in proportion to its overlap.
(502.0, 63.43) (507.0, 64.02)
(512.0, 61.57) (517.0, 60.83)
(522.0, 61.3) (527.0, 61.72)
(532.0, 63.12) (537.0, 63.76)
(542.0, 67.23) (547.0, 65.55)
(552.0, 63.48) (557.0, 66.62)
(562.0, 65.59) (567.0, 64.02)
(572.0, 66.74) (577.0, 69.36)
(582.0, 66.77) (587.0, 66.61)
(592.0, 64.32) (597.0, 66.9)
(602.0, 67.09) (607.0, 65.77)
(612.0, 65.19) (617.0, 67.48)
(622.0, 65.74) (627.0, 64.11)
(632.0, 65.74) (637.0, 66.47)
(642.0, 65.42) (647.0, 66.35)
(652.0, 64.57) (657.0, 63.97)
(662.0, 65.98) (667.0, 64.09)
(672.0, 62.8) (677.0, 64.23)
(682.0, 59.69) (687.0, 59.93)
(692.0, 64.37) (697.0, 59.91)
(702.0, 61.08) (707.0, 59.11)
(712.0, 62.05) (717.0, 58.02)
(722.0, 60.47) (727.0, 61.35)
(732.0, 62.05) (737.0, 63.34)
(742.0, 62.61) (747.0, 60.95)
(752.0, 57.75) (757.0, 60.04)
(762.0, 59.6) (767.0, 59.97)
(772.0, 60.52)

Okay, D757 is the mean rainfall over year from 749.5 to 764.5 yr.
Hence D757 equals 59.1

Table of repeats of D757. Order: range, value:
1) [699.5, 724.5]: 60.1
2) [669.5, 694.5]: 62.2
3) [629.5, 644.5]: 65.9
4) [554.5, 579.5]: 66.5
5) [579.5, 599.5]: 66.2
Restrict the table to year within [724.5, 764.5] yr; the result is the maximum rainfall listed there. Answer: 63.34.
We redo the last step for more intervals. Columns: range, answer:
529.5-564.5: 67.23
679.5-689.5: 59.93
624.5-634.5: 65.74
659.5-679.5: 65.98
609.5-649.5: 67.48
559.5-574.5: 66.74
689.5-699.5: 64.37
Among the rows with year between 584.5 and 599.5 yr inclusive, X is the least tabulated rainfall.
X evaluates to 64.32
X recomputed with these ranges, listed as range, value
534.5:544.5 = 63.76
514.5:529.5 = 60.83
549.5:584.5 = 63.48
